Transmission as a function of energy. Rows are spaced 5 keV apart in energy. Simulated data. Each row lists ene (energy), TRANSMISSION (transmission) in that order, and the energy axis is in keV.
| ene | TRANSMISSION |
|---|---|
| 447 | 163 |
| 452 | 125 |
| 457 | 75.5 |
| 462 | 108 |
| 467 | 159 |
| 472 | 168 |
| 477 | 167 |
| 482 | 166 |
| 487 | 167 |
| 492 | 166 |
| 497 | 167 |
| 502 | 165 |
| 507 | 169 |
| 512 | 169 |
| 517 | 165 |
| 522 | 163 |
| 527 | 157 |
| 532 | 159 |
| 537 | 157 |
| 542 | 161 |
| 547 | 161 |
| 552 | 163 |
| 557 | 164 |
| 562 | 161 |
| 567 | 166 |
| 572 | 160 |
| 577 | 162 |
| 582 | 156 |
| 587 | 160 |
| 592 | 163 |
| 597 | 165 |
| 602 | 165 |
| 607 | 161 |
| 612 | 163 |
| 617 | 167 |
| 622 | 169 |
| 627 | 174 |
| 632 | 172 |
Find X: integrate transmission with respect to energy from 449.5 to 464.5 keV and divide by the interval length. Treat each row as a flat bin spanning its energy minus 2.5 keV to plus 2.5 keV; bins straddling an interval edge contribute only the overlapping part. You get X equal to 103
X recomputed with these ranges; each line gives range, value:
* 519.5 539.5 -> 159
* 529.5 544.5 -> 159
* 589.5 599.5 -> 164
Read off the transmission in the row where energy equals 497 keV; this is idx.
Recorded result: 167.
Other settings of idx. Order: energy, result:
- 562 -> 161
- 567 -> 166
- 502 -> 165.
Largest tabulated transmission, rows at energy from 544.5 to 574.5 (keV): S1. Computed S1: 166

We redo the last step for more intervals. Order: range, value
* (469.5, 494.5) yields 168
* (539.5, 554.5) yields 163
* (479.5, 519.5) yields 169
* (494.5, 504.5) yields 167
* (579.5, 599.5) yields 165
